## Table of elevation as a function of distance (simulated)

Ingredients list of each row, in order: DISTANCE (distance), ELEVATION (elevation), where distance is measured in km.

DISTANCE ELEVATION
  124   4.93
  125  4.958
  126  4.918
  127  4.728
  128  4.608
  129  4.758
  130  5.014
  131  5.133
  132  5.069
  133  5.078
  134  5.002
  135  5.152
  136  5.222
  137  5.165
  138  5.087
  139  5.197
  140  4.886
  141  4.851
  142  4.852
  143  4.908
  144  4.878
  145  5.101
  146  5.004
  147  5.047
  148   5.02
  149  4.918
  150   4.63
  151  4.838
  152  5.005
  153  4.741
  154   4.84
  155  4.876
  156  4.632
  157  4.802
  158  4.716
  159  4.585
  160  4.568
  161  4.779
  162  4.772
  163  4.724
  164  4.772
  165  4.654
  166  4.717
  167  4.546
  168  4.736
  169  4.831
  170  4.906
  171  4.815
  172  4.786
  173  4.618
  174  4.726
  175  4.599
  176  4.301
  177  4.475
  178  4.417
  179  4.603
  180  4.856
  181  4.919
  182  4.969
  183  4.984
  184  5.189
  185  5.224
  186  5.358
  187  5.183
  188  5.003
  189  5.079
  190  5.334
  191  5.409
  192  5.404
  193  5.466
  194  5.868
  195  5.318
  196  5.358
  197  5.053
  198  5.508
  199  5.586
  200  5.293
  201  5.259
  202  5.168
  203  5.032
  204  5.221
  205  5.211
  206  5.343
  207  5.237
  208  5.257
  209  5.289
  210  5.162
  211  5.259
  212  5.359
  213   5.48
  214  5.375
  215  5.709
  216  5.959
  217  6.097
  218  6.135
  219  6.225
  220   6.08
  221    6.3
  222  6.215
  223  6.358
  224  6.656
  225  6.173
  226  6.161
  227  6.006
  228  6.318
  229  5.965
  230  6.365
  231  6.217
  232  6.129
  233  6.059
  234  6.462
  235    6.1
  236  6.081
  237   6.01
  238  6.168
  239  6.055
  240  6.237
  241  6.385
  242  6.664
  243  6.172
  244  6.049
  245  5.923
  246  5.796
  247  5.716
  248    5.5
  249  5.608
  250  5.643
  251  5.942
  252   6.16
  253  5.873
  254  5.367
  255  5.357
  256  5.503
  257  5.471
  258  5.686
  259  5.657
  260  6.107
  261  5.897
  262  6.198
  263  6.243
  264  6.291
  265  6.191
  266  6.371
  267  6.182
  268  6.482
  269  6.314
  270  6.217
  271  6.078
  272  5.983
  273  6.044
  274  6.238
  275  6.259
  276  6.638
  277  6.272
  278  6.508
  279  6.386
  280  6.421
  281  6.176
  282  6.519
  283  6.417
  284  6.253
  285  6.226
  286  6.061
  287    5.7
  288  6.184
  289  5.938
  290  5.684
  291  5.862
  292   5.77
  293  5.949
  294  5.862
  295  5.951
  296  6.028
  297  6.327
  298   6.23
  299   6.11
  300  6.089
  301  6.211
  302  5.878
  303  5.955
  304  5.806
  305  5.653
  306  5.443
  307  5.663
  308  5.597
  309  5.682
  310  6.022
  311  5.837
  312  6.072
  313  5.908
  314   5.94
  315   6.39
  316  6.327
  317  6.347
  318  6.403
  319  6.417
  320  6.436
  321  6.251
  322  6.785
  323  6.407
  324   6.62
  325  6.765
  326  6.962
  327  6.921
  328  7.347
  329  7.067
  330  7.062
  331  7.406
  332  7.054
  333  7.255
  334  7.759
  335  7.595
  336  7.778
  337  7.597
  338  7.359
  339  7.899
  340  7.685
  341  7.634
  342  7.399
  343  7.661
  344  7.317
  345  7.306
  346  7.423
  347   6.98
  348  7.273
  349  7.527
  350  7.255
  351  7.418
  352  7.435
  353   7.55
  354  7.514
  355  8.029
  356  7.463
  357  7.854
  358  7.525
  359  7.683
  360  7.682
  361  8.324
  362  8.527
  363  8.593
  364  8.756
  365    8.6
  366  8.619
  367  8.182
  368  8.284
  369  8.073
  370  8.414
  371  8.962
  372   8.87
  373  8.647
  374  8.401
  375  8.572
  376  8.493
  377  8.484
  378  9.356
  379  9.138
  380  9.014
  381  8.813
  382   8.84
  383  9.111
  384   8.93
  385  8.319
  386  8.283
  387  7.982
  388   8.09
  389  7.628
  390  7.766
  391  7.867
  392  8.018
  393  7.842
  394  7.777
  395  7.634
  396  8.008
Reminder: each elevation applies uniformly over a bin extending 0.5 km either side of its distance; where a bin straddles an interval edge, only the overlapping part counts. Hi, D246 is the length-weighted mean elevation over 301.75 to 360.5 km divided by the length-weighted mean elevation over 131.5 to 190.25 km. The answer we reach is 1.42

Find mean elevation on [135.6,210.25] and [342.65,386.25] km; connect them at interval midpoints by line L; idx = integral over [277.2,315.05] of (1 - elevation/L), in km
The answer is 5.43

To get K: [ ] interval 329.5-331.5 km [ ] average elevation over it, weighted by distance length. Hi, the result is 7.23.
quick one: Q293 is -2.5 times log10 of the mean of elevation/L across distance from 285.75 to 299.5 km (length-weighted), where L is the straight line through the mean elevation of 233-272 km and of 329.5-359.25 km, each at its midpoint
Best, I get 0.117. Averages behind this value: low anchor 6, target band 5.97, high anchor 7.49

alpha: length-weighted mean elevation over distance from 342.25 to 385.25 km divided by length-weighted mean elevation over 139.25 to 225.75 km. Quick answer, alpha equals 1.59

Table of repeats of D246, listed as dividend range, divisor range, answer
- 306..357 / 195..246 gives 1.19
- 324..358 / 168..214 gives 1.45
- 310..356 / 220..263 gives 1.17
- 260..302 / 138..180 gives 1.29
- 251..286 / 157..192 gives 1.26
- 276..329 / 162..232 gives 1.16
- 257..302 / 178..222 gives 1.14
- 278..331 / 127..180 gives 1.29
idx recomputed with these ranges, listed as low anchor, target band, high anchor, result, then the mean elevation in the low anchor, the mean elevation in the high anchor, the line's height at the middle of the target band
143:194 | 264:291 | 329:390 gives 1.8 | 4.88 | 8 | 6.66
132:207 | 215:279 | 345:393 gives 1.2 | 4.98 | 8.17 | 6.22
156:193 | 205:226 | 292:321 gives -2.3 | 4.85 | 6.02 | 5.21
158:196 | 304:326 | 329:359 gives 2.8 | 4.91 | 7.48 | 7.03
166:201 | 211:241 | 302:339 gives -3.1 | 5.02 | 6.56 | 5.5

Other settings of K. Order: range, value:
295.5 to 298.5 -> 6.2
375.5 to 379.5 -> 8.87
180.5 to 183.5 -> 4.96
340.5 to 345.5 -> 7.46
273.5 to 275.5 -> 6.25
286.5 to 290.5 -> 5.88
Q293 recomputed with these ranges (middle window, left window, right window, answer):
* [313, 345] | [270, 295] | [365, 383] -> 0.063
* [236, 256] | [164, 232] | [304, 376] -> 0.015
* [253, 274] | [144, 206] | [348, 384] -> 0.090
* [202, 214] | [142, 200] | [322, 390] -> 0.053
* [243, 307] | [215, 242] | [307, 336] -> 0.067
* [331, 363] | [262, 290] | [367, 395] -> 0.018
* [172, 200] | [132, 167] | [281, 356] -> 0.041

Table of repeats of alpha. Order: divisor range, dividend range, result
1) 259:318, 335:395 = 1.32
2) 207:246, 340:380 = 1.34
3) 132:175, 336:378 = 1.64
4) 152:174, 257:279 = 1.30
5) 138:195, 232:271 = 1.23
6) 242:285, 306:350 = 1.13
